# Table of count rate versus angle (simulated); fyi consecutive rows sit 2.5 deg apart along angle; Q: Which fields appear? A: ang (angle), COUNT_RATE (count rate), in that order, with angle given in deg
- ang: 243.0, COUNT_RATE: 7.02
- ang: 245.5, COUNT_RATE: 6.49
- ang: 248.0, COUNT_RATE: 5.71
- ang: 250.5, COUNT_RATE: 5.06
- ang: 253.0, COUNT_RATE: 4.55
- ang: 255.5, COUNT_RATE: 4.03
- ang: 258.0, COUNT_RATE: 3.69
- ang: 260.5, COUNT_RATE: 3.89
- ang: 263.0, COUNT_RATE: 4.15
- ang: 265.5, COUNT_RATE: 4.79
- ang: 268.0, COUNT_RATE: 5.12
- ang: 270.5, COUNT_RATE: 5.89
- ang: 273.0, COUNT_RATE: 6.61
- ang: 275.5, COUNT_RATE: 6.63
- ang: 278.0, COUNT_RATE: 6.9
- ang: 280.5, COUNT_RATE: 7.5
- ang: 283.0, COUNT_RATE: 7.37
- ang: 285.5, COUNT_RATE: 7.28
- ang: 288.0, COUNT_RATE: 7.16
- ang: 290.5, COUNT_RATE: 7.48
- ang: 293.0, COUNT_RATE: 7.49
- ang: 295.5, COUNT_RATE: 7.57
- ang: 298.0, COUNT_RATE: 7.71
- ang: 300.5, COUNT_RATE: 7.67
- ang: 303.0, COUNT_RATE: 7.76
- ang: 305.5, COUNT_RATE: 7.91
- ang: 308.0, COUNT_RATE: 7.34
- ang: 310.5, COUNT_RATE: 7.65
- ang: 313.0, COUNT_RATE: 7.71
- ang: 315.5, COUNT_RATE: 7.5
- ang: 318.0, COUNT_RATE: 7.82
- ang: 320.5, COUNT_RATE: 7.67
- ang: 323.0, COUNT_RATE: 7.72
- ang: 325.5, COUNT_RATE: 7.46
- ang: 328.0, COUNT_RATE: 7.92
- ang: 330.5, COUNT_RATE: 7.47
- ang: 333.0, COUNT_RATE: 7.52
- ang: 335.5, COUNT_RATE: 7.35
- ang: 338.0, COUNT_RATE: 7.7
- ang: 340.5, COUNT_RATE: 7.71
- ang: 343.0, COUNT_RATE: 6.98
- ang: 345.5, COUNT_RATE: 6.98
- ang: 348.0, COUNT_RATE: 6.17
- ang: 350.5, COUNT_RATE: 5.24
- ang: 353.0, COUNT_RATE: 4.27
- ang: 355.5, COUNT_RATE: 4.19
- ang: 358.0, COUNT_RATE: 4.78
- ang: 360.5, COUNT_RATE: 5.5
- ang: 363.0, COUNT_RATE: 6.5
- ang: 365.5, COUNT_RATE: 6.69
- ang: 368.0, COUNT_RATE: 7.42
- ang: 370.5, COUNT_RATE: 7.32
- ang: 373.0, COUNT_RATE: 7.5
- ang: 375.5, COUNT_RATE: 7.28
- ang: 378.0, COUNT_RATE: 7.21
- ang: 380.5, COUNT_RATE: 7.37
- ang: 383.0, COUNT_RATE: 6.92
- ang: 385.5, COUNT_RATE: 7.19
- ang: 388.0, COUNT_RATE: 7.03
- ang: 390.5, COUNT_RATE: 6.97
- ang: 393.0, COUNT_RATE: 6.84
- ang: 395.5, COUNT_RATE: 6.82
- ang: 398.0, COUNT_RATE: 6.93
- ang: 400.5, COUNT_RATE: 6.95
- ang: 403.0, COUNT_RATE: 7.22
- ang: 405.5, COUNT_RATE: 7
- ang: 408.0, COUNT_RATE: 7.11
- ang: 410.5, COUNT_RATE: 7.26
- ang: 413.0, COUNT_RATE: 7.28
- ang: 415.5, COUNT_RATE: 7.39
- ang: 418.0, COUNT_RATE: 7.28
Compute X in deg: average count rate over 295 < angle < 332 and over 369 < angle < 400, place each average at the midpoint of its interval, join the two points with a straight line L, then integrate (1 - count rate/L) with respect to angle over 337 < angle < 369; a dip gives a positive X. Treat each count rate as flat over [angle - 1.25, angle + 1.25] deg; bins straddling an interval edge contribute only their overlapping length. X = 5.3 deg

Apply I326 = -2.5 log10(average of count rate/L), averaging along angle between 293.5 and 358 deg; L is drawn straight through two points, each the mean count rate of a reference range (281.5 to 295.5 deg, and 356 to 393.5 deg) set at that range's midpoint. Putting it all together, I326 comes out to 0.00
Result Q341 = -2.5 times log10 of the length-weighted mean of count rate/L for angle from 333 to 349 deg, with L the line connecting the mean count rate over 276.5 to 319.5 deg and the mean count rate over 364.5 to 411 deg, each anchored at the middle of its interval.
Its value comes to 0.02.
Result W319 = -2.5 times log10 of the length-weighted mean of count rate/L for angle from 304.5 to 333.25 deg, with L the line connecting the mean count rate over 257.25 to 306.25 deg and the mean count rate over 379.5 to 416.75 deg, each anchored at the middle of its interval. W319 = -0.14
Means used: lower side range 6.54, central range 7.64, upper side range 7.08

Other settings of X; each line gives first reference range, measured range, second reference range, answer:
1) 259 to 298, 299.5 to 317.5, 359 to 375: -3.04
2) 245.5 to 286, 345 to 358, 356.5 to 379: 2.52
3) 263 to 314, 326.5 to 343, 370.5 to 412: -1.20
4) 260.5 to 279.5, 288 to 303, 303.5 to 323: -1.62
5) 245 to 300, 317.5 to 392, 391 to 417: -1.80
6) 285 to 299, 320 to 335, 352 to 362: -4.13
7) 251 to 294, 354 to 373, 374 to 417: 1.88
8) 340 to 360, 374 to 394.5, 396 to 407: -1.67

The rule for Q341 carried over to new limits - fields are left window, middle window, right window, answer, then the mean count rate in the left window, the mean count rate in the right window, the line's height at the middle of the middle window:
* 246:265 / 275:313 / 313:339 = -0.201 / 4.53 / 7.62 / 6.22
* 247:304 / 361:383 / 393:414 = -0.039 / 6.17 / 7.05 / 6.84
